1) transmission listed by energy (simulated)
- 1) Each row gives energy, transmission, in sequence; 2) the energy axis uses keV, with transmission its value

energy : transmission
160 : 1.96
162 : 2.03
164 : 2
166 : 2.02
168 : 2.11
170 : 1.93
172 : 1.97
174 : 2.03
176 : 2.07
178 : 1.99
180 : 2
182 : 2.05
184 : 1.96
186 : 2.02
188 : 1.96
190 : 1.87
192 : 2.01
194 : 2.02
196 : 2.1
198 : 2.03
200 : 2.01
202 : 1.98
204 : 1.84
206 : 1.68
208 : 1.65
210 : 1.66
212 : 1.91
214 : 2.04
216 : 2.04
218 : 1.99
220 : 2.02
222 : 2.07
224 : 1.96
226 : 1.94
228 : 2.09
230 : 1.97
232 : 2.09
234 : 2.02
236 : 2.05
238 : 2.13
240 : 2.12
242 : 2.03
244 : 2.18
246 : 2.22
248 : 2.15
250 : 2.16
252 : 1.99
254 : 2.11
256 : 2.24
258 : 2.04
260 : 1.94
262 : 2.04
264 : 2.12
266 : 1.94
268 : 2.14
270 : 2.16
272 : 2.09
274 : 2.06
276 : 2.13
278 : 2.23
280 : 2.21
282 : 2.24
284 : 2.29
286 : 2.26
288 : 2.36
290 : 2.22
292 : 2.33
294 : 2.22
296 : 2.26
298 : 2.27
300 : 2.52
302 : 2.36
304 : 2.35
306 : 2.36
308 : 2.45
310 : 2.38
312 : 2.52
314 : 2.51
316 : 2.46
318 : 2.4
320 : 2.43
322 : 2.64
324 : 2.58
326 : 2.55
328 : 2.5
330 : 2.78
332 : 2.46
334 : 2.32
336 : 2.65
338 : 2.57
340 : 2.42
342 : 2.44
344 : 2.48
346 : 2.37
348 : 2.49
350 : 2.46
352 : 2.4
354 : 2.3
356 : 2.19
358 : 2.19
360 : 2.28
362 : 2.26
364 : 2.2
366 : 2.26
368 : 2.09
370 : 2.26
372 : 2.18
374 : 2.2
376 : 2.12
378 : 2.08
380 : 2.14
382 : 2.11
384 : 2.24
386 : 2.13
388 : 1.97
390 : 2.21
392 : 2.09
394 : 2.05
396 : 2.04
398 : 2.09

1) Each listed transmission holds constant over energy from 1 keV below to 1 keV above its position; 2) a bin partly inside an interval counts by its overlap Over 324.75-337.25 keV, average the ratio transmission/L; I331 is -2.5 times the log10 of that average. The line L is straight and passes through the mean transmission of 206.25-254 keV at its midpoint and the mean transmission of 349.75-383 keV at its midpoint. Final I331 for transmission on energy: -0.18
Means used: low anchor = 2.02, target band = 2.54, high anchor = 2.21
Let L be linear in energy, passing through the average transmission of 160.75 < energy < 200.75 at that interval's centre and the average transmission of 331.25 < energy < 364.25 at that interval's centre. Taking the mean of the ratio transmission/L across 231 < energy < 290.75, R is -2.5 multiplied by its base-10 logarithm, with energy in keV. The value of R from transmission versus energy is 0.03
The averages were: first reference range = 2.01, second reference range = 2.38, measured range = 2.13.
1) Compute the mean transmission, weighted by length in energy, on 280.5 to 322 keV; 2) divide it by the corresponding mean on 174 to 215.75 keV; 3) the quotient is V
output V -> 1.21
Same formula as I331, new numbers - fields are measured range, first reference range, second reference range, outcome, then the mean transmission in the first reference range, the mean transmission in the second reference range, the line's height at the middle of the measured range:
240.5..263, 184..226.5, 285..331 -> 0.03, 1.94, 2.42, 2.16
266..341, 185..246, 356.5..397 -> -0.14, 1.99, 2.16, 2.08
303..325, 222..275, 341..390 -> -0.14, 2.08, 2.24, 2.17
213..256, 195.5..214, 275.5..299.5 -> -0.03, 1.88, 2.26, 2.01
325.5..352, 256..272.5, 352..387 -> -0.16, 2.07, 2.2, 2.16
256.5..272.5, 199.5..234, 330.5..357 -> 0.03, 1.94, 2.43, 2.12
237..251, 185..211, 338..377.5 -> -0.06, 1.91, 2.3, 2.02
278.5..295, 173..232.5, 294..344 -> 0.03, 1.97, 2.46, 2.32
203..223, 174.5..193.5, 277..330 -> 0.11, 1.99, 2.39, 2.09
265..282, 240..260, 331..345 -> 0.04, 2.12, 2.48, 2.21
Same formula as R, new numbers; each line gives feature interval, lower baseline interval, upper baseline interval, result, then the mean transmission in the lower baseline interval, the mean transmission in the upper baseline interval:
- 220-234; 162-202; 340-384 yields 0.03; 2.01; 2.27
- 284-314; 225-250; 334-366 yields -0.05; 2.09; 2.37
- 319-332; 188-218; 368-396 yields -0.24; 1.92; 2.13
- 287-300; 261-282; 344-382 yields -0.07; 2.12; 2.25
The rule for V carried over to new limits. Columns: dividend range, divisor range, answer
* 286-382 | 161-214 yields 1.21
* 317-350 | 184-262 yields 1.25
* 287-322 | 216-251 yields 1.15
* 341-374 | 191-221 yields 1.19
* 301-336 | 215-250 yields 1.20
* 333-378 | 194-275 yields 1.15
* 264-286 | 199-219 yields 1.15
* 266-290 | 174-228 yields 1.12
